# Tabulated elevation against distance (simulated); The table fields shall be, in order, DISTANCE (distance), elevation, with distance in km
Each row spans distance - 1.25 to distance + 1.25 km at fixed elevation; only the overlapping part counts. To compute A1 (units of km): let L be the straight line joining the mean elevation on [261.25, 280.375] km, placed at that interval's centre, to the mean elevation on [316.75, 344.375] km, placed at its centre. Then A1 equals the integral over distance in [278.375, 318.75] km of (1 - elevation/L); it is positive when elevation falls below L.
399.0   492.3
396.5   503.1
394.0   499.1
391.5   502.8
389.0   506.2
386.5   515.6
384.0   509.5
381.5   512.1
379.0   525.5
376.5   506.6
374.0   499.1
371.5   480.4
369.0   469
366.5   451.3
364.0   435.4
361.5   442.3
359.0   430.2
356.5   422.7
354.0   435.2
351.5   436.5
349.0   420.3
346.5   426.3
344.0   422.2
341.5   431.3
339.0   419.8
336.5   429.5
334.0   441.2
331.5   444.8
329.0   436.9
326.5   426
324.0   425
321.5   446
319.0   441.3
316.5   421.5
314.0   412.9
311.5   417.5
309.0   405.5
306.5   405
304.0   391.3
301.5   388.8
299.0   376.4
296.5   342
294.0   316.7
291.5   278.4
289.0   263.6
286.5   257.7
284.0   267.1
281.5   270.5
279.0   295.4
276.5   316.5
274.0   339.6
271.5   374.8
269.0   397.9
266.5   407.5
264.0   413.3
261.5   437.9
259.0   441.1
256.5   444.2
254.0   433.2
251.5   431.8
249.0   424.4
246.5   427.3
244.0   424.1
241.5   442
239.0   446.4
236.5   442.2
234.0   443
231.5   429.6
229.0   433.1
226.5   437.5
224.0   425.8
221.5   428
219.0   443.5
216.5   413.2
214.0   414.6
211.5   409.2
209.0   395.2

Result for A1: 5.3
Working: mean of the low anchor 369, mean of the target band 348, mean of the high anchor 433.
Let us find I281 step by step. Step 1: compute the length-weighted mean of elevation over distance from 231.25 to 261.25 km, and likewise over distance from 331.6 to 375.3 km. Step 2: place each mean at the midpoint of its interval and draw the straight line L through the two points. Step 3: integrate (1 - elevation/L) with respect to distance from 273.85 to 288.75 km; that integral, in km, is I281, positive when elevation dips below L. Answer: 5.2 km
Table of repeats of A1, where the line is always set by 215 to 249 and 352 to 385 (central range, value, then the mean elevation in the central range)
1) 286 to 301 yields 4.6 km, 312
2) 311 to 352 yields 2.7 km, 429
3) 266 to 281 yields 3.2 km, 348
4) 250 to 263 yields 0.1 km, 437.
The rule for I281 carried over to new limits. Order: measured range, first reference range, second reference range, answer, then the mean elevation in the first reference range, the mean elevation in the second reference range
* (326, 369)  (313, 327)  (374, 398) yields 2.62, 429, 508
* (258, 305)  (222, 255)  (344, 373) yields 9.78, 434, 441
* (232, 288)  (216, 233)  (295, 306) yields 2.28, 431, 375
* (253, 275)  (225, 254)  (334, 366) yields 1.17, 435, 430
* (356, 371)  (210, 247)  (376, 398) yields 1.59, 430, 509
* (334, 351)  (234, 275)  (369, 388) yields 1.90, 422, 504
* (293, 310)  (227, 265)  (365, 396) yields 3.14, 434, 498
